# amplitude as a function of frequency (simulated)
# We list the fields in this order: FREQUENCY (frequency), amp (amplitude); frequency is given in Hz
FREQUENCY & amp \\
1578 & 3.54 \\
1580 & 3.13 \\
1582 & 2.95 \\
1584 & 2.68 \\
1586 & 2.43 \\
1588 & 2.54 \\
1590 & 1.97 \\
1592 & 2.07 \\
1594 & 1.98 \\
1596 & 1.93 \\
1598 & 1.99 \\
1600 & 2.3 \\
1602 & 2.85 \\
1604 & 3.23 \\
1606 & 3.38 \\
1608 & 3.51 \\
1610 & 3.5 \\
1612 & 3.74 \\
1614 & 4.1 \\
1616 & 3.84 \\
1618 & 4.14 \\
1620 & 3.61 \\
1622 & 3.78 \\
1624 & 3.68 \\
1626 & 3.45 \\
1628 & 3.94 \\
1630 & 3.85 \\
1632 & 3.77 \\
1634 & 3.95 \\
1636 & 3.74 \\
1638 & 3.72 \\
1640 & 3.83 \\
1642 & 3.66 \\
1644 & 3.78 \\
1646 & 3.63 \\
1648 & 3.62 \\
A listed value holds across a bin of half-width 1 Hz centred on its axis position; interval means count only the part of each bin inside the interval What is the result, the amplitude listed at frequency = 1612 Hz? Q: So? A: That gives 3.74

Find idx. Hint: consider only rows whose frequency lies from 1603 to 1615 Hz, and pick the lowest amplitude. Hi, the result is 3.23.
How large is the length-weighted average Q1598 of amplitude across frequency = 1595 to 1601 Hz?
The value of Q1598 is 2.07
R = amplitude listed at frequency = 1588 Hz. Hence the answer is 2.54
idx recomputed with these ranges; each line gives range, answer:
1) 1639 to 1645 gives 3.66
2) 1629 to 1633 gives 3.77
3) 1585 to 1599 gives 1.93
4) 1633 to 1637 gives 3.74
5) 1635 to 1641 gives 3.72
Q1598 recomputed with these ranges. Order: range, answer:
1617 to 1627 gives 3.73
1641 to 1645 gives 3.72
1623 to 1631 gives 3.73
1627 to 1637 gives 3.85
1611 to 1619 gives 3.96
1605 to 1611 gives 3.46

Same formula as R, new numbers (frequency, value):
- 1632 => 3.77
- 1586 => 2.43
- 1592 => 2.07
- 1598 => 1.99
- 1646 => 3.63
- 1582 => 2.95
